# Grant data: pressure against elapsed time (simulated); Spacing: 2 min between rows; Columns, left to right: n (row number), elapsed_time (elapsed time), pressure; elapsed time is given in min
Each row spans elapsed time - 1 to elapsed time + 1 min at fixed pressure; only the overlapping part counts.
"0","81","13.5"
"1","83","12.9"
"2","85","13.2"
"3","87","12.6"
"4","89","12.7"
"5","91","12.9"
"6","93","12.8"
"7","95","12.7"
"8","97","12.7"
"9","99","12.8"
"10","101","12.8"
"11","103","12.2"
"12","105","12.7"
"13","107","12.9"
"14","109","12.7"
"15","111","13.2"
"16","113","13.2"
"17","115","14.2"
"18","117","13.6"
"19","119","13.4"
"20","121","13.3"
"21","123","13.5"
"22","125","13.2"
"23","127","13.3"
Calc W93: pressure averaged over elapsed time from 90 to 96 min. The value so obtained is 12.8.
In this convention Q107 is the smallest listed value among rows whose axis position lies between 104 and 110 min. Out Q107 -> 12.7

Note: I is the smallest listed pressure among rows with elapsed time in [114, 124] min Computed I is 13.3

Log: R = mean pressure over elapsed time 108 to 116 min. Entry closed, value 13.3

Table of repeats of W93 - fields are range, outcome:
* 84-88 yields 12.9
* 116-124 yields 13.4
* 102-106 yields 12.4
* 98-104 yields 12.6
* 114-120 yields 13.7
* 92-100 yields 12.8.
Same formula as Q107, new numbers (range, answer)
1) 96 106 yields 12.2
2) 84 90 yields 12.6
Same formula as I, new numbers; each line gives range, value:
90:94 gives 12.8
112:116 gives 13.2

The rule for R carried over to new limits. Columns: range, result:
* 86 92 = 12.7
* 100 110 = 12.7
